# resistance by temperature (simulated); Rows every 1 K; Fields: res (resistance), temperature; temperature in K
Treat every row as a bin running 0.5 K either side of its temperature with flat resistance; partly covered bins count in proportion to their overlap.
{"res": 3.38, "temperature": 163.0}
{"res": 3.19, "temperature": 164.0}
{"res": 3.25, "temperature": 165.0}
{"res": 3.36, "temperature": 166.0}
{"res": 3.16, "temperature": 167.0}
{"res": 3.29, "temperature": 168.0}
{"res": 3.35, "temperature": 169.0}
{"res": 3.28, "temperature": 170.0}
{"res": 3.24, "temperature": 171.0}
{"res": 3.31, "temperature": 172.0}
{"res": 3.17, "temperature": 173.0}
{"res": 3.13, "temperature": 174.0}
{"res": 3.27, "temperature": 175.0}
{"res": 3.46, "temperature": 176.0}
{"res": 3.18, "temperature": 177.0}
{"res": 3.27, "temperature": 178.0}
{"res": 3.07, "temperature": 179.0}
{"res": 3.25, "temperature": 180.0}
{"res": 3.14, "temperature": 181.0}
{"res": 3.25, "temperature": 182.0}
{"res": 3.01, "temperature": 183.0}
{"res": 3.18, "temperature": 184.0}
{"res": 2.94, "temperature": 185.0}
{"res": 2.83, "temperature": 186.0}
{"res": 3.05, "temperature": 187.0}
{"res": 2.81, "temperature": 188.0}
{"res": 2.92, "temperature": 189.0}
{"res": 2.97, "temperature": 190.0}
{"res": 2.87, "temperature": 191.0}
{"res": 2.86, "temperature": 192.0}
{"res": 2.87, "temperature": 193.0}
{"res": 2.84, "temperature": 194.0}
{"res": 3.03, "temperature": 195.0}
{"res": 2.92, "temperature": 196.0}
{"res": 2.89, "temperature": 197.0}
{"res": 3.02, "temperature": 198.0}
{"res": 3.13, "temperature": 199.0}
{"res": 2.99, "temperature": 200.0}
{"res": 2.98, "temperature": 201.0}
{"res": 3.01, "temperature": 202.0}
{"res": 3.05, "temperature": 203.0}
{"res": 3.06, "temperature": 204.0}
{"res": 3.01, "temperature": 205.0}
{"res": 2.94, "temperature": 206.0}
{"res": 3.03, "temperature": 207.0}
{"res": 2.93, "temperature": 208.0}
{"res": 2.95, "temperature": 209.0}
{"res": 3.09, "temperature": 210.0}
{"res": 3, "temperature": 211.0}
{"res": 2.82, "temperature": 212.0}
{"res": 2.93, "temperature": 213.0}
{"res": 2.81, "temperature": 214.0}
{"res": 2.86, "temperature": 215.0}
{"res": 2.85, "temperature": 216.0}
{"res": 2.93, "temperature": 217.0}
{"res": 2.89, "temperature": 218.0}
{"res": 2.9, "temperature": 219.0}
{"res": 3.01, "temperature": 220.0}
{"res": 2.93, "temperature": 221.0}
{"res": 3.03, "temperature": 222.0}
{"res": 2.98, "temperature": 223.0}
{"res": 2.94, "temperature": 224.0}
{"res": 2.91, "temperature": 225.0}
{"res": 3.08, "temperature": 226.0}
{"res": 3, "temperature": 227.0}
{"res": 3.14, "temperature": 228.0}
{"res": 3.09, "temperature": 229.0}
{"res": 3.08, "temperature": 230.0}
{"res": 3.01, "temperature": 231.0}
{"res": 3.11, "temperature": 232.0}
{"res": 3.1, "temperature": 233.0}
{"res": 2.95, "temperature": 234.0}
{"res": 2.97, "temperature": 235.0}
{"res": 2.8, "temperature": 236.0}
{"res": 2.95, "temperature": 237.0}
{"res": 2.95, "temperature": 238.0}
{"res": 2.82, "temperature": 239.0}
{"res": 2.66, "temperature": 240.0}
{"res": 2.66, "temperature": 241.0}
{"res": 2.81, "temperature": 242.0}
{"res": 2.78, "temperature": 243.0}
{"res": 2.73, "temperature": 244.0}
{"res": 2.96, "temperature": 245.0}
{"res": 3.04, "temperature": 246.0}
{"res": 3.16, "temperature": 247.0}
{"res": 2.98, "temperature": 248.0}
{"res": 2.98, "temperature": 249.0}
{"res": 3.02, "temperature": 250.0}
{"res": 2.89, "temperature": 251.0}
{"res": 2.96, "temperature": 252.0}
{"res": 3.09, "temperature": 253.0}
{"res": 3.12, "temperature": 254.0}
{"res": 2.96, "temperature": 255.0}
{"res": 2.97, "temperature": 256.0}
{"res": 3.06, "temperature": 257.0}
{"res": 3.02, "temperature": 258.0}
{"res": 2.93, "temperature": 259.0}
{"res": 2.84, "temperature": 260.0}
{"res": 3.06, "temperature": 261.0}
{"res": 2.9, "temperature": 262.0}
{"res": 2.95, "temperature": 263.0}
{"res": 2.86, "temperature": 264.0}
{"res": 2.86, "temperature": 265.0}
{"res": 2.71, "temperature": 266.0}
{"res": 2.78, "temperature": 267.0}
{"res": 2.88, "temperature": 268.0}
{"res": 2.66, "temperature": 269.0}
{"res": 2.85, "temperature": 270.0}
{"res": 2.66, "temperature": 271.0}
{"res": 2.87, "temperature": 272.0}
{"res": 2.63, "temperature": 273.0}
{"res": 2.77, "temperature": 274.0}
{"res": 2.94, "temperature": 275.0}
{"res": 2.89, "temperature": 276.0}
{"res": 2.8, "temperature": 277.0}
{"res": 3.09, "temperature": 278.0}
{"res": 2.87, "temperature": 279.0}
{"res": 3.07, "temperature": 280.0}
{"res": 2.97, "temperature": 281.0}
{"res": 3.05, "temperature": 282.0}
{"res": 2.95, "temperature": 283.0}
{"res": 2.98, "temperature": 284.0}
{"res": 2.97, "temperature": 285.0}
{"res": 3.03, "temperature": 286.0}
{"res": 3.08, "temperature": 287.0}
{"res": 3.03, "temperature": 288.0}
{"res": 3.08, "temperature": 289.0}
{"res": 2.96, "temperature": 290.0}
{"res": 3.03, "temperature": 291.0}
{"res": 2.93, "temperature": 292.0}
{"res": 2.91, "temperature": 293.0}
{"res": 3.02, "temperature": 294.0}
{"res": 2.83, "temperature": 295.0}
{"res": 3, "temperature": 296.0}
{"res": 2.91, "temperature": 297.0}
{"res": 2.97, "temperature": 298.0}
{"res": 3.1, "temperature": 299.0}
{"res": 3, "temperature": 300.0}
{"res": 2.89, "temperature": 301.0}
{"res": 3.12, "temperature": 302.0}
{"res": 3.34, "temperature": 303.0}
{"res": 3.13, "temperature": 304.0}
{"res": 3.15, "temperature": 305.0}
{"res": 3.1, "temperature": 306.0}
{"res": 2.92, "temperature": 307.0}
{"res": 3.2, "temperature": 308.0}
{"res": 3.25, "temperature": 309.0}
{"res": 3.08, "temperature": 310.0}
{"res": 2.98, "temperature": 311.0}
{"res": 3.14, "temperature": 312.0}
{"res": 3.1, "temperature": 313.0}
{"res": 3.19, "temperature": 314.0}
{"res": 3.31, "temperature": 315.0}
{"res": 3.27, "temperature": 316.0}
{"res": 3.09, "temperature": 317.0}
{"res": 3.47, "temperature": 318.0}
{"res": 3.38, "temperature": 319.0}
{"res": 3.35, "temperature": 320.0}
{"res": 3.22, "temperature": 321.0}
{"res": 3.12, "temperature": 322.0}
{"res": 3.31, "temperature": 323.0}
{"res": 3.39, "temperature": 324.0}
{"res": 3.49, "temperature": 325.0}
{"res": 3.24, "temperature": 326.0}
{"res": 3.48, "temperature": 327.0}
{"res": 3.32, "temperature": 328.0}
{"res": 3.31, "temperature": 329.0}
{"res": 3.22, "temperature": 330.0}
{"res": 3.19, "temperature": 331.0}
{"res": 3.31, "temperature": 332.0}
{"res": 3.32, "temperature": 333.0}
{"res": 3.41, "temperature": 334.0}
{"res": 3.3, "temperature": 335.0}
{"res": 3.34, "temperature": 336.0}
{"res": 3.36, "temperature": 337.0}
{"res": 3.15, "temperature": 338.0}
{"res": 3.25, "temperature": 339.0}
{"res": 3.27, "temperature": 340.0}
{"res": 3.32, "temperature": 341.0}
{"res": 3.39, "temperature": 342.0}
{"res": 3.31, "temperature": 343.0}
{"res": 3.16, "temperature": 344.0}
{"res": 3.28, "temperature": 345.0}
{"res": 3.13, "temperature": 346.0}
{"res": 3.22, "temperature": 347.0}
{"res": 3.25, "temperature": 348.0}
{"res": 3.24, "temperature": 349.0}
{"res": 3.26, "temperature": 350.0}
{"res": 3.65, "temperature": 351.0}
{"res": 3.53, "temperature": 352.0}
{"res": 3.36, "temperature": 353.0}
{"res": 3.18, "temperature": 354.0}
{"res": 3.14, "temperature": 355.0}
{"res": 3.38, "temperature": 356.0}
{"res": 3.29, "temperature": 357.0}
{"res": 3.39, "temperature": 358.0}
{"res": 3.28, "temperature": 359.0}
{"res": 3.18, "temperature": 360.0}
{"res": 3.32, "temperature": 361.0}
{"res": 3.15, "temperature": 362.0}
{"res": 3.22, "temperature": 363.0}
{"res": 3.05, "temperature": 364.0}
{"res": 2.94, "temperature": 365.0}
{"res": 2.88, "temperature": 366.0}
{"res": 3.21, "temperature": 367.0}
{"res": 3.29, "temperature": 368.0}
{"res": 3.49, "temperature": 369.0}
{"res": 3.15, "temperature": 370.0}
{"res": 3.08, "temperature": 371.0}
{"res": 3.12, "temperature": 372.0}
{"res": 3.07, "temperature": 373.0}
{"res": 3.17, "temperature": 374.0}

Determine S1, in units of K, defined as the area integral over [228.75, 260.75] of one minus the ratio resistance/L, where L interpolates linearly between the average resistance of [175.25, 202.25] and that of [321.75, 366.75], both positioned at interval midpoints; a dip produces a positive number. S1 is 1.7 K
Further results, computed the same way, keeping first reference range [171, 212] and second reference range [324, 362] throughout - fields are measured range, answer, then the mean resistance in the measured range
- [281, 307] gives 1.6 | 3.02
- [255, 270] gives 1.3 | 2.89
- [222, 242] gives 1.0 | 2.96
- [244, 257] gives 0.6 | 3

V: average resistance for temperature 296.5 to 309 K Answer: 3.08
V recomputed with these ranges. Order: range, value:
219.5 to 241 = 2.97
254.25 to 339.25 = 3.07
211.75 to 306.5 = 2.95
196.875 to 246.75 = 2.95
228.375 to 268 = 2.94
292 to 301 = 2.96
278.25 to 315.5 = 3.04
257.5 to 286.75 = 2.89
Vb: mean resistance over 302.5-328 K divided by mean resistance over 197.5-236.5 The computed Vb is 1.08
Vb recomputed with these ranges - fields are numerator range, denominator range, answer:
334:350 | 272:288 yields 1.11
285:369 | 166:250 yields 1.06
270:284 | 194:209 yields 0.97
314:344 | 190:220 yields 1.12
